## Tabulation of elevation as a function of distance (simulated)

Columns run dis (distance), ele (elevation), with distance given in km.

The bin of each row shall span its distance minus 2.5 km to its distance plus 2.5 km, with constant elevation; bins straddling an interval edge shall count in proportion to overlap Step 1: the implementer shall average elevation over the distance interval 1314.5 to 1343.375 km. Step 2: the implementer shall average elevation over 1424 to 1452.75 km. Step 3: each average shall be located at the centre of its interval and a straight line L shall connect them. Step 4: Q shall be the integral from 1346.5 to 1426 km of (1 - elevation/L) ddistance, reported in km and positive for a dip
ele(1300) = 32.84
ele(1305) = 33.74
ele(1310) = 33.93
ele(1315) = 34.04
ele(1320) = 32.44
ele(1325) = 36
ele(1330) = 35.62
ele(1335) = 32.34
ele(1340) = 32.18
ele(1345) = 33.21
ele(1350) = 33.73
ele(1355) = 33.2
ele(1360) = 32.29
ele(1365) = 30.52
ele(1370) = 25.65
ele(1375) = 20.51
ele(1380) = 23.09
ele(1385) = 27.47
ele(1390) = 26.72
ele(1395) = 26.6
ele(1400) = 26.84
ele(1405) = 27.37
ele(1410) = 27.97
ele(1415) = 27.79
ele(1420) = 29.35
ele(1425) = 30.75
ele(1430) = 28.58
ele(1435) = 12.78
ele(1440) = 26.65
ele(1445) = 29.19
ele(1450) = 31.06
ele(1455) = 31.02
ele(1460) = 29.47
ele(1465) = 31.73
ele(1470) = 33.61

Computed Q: 4.5 km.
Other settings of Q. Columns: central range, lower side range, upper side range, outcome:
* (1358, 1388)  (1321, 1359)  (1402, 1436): 4.3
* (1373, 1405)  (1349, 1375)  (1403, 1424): 4.0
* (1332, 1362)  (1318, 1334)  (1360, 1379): -2.4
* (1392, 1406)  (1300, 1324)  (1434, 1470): 1.6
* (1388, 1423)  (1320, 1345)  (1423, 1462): 2.3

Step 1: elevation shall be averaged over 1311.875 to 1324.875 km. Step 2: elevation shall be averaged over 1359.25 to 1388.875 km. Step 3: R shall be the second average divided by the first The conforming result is 0.8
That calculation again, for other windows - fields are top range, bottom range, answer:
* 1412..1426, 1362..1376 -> 1.10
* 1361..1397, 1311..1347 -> 0.77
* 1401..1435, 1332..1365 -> 0.84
